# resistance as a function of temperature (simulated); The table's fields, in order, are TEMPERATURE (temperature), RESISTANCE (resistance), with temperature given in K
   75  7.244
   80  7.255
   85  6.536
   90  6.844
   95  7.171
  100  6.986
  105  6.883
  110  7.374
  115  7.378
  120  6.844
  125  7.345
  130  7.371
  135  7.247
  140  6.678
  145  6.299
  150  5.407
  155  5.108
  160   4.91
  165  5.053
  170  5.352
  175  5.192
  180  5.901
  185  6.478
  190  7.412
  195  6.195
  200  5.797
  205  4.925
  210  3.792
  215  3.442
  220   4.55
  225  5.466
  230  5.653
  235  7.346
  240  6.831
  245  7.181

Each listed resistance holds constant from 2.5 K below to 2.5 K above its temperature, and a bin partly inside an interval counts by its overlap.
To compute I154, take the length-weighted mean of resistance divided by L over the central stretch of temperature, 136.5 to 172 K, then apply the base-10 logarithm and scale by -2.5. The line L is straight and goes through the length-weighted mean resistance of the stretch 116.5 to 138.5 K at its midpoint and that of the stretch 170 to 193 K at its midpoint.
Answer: 0.193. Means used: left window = 7.19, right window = 6.15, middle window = 5.59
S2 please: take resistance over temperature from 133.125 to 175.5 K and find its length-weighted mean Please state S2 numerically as 5.69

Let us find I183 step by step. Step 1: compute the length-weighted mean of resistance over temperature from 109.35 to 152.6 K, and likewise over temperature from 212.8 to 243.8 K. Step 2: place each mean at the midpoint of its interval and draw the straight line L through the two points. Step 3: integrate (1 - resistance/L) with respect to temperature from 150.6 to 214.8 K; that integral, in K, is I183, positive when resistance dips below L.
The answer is 8.0 K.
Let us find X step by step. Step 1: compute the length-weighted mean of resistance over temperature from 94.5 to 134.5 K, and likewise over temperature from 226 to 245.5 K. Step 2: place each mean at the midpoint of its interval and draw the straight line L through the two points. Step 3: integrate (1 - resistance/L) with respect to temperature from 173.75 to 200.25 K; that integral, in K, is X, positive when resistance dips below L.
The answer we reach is 2.3 K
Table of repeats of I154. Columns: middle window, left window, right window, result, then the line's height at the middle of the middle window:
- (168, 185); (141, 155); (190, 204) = 0.07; 6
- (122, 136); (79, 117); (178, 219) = -0.12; 6.55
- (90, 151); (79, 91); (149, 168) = -0.16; 6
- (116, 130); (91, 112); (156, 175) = -0.12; 6.42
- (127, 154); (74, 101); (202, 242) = -0.04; 6.3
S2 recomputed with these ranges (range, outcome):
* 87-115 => 7.07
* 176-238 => 5.58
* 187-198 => 6.74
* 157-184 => 5.34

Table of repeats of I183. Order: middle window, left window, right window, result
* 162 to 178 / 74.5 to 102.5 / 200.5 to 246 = 2.2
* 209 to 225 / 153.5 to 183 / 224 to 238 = 4.9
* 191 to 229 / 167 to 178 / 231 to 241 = 7.3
